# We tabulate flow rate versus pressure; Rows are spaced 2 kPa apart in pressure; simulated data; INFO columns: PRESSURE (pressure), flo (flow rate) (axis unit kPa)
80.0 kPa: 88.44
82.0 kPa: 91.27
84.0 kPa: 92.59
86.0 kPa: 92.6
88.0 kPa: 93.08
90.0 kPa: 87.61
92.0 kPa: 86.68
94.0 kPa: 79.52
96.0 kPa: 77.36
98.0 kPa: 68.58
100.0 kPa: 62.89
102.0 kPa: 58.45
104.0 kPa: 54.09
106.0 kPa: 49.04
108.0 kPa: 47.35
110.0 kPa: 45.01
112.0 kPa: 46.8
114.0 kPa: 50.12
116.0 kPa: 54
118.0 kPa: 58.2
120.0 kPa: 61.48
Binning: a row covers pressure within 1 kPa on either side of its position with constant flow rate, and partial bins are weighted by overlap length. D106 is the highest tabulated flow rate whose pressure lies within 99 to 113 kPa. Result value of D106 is 62.89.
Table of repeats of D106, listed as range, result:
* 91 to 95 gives 86.68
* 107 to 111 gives 47.35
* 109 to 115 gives 50.12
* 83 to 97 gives 93.08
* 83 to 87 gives 92.6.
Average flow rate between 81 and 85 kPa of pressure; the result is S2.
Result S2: 91.9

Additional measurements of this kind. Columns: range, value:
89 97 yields 82.8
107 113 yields 46.4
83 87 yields 92.6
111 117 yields 50.3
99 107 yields 56.1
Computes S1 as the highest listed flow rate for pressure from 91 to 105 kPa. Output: 86.68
